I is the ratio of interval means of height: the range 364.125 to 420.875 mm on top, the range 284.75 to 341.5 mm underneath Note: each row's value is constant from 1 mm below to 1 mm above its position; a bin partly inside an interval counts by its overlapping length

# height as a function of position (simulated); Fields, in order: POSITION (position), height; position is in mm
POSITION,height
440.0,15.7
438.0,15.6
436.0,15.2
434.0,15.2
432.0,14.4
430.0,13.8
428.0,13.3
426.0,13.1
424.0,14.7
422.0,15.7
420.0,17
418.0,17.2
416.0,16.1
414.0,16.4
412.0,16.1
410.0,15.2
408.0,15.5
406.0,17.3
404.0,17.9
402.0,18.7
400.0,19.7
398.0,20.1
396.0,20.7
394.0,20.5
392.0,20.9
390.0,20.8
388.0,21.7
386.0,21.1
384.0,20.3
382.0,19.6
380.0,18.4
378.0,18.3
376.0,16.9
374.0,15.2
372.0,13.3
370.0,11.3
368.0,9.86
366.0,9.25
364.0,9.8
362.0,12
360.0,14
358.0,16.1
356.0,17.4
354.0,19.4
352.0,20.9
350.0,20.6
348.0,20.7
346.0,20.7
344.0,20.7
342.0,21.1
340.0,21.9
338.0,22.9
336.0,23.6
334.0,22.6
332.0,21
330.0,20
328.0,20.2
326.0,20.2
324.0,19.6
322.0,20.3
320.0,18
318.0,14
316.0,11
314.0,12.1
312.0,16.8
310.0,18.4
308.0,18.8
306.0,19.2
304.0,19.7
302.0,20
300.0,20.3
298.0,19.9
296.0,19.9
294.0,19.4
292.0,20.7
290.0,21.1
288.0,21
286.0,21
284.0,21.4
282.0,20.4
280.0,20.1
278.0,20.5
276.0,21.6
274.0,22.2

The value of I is 0.89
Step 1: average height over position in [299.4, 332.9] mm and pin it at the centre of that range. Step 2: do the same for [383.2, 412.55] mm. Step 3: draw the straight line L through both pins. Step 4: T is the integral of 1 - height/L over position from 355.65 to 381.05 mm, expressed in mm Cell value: 6.6 mm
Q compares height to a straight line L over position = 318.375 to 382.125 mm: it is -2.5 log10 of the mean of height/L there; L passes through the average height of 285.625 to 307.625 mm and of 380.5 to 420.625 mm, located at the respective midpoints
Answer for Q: 0.09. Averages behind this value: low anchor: 20.1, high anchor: 18.7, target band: 17.9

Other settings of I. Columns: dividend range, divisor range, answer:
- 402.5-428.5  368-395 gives 0.88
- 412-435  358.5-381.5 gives 1.11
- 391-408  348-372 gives 1.30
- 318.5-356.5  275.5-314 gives 1.04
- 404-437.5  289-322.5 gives 0.85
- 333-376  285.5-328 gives 0.93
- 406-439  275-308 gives 0.75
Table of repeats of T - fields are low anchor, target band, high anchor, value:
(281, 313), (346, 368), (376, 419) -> 3.69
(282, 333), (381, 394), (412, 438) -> -3.40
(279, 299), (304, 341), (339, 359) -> 2.26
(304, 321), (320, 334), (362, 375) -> -4.88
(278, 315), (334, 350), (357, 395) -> -3.62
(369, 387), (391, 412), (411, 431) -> -3.04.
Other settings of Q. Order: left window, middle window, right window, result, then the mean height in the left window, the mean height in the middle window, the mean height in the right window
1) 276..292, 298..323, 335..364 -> 0.15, 20.8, 17.5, 19.1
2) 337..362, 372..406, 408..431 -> -0.13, 19.4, 19.2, 15.3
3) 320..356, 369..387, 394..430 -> 0.09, 20.8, 17.2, 16.8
